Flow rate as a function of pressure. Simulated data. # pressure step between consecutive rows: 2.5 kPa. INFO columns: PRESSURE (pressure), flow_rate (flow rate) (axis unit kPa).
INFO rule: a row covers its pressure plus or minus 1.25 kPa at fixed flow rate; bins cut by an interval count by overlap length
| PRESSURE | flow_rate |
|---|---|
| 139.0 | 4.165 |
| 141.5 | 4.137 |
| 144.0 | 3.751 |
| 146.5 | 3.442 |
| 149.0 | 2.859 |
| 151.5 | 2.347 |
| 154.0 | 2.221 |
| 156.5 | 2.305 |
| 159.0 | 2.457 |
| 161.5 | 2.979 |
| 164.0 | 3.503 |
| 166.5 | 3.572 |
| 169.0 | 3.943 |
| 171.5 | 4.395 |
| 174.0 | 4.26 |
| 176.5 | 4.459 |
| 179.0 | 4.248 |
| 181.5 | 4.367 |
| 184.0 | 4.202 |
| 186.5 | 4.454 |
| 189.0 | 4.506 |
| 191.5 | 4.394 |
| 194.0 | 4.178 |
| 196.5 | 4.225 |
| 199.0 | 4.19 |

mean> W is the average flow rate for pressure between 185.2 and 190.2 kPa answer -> 4.48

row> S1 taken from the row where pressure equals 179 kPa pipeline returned 4.248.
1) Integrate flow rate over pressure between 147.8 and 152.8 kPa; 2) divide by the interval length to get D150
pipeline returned 2.6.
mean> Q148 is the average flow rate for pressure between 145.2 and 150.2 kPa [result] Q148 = 3.16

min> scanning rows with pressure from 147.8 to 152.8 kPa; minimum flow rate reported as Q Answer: 2.347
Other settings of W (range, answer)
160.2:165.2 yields 3.23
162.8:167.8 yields 3.54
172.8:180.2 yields 4.32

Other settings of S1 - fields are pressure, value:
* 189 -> 4.506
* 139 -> 4.165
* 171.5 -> 4.395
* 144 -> 3.751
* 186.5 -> 4.454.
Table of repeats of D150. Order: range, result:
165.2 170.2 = 3.75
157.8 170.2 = 3.29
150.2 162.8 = 2.47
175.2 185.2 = 4.32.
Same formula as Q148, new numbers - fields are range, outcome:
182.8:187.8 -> 4.33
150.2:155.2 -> 2.29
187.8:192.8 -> 4.45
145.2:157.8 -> 2.64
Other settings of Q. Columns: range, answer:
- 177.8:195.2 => 4.178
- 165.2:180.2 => 3.572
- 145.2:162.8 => 2.221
